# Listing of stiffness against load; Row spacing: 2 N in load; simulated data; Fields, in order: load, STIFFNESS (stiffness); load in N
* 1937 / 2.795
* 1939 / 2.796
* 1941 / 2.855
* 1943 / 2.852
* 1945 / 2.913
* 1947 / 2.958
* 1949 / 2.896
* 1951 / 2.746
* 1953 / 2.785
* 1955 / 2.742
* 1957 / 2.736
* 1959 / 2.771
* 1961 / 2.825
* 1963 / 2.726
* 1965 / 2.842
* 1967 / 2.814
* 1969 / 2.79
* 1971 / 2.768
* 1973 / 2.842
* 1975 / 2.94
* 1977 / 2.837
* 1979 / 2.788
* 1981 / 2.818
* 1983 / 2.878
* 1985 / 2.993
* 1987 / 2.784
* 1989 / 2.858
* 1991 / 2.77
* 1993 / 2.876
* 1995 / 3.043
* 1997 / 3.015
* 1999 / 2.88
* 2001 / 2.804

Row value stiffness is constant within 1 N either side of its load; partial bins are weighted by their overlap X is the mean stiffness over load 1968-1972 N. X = 2.78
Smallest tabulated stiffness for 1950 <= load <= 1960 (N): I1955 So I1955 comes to 2.736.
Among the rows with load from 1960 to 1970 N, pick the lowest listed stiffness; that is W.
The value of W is 2.726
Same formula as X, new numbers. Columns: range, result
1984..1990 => 2.88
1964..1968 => 2.83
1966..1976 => 2.83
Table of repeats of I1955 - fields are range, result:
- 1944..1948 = 2.913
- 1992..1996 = 2.876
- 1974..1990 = 2.784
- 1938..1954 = 2.746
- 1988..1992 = 2.77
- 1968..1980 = 2.768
